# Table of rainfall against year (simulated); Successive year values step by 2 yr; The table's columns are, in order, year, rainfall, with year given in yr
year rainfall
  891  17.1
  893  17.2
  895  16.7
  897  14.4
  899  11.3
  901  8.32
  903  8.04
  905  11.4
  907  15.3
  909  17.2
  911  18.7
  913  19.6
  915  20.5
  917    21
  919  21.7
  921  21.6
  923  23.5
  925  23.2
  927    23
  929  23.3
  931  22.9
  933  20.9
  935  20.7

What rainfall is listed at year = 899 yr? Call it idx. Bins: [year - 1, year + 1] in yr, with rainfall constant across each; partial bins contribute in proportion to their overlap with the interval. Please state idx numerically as 11.3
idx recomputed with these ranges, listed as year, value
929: 23.3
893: 17.2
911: 18.7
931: 22.9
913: 19.6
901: 8.32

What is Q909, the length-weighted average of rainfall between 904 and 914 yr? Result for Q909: 16.4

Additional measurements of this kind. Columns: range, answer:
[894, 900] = 14.1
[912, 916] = 20.1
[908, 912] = 17.9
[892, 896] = 16.9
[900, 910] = 12.1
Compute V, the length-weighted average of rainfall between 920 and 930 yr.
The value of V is 22.9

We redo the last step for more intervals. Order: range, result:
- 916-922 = 21.4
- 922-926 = 23.4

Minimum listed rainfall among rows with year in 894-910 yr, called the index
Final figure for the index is 8.04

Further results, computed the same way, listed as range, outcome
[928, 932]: 22.9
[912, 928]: 19.6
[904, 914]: 11.4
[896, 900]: 11.3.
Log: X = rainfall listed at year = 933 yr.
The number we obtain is 20.9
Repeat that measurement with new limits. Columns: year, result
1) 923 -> 23.5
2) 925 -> 23.2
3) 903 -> 8.04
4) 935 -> 20.7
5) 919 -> 21.7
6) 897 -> 14.4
